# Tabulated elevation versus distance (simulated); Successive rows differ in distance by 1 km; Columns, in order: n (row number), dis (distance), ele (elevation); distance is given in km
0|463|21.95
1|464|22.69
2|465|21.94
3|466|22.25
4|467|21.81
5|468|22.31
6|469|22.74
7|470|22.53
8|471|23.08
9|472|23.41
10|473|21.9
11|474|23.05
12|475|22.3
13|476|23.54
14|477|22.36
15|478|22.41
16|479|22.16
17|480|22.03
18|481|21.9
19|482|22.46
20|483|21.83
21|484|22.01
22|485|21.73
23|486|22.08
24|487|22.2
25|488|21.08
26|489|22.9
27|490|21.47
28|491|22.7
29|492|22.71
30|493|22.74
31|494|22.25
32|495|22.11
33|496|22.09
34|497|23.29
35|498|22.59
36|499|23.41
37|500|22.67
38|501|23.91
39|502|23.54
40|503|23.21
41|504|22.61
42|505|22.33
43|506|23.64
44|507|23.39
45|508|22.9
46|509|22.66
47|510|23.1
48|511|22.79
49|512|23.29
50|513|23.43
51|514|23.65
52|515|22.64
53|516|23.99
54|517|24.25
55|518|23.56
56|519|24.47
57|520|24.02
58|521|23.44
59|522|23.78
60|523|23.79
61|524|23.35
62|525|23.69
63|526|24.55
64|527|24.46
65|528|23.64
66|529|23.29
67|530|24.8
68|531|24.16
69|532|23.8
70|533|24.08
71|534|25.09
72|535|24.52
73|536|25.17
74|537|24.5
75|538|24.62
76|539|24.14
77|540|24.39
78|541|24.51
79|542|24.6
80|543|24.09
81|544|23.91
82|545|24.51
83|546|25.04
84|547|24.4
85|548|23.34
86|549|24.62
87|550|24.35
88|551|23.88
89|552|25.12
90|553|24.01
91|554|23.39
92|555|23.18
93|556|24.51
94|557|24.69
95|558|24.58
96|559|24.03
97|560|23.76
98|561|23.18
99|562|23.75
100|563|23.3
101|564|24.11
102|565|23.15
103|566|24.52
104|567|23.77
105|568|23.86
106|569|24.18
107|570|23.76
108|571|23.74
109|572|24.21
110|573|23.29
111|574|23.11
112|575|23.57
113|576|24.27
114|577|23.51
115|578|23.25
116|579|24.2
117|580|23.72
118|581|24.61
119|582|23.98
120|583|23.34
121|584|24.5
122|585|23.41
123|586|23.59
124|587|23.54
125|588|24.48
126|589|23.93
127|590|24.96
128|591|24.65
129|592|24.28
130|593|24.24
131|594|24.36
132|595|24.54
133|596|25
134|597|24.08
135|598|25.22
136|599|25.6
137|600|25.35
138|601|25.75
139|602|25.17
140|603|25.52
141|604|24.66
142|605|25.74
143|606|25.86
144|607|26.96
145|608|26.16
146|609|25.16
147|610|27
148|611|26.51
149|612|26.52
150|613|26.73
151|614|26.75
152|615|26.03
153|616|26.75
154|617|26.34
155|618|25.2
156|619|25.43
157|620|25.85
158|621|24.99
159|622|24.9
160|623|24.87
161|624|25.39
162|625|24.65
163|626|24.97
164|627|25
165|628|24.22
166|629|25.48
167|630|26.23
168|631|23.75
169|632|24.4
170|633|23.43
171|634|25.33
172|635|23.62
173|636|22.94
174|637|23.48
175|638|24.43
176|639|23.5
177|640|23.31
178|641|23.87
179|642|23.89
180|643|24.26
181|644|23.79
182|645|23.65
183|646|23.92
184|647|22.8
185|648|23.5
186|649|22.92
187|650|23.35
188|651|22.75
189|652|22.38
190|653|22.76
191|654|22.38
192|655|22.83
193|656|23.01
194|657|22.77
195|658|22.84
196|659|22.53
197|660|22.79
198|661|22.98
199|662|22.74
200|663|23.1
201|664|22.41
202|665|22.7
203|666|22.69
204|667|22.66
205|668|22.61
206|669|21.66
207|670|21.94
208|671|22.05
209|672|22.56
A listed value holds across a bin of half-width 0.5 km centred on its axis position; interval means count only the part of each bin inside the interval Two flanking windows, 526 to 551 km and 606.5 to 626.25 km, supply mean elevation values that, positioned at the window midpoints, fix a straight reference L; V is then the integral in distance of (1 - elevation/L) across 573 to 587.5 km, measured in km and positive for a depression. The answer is 0.8 km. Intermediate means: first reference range 24.3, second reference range 25.9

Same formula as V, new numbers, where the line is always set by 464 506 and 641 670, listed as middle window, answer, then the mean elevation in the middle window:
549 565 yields -0.9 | 24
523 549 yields -1.9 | 24.3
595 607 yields -1.3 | 25.3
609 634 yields -2.8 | 25.5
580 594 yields -0.8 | 24.1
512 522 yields -0.5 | 23.7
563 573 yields -0.5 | 23.9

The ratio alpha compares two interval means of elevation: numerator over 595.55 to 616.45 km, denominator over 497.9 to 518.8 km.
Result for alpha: 1.11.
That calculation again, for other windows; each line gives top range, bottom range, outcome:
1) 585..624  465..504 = 1.13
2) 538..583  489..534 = 1.03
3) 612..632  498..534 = 1.08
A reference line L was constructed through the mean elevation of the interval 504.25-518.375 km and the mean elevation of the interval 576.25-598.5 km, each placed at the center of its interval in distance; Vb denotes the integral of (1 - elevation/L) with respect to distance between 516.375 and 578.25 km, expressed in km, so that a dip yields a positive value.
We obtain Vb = -1.0 km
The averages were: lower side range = 23.2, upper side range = 24.2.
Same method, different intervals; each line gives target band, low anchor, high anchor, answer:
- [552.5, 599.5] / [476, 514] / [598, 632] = 1.16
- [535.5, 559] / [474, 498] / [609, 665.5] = -1.28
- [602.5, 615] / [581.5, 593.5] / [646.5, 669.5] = -1.30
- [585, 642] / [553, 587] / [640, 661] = -3.72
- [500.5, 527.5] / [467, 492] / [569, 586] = -0.77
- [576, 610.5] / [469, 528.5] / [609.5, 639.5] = -0.14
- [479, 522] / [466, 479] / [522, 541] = 0.97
